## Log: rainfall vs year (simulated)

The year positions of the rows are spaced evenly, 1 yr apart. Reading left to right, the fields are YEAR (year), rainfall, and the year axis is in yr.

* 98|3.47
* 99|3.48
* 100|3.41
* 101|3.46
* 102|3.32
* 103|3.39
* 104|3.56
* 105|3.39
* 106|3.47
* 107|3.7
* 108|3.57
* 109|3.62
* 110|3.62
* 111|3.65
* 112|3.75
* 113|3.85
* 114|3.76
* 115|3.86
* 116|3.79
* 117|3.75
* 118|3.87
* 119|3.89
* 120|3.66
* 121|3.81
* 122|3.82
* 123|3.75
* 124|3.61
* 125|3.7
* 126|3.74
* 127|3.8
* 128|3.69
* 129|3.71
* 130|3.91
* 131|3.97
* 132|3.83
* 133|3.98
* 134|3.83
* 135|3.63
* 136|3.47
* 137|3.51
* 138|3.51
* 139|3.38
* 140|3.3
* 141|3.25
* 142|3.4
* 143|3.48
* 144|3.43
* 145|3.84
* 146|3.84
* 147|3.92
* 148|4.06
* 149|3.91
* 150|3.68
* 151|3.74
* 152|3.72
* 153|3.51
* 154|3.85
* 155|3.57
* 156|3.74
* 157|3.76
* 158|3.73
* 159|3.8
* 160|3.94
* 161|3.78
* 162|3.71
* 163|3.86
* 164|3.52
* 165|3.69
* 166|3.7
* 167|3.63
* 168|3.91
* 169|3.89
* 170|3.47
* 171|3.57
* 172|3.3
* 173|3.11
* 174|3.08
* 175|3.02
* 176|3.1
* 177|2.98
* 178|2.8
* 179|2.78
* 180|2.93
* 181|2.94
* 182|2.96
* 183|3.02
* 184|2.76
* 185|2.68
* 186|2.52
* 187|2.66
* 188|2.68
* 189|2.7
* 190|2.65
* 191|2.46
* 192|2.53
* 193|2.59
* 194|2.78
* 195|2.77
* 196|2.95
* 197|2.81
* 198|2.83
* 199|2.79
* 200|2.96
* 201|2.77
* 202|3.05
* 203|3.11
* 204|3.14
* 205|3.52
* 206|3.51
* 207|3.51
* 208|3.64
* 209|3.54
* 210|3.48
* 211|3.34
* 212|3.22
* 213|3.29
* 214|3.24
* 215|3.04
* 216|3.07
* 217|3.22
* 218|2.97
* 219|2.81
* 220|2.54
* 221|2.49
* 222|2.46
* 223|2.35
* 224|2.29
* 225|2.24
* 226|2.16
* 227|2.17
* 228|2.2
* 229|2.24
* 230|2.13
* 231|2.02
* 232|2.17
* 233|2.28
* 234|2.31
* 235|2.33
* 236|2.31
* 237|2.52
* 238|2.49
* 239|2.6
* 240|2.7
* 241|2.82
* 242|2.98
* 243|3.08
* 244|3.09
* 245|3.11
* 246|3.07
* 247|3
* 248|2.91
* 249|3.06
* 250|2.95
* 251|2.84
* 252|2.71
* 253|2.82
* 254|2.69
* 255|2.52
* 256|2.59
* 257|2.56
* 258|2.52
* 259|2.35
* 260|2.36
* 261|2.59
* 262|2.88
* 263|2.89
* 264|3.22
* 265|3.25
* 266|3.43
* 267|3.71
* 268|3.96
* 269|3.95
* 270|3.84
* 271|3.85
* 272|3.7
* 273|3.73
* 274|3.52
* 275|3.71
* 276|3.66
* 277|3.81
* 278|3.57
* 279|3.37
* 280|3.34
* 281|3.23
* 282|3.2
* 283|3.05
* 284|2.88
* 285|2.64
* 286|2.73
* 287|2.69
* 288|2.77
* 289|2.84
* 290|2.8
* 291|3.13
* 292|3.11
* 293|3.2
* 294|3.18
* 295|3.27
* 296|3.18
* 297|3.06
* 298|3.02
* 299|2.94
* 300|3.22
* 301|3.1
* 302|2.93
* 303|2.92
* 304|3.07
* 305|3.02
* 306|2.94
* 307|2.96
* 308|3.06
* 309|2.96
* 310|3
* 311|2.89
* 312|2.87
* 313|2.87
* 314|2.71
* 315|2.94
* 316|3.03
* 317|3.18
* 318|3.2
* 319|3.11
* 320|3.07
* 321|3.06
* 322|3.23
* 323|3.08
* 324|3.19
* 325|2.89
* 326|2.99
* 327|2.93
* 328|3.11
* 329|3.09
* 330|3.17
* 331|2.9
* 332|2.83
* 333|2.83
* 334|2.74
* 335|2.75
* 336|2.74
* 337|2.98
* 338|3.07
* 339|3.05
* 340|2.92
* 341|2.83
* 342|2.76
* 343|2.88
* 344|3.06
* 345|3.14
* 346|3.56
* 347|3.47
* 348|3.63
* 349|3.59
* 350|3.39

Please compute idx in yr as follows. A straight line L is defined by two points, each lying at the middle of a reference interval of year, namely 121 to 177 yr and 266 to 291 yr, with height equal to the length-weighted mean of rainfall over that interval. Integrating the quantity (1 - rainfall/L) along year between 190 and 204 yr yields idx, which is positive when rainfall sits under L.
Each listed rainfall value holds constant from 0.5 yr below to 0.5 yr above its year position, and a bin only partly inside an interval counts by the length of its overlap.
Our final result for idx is 2.89 yr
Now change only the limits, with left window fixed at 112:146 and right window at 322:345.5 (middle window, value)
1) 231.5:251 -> 3.3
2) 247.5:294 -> 1.0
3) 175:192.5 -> 3.6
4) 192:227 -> 4.8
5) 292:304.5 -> 0.0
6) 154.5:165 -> -0.5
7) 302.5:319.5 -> 0.3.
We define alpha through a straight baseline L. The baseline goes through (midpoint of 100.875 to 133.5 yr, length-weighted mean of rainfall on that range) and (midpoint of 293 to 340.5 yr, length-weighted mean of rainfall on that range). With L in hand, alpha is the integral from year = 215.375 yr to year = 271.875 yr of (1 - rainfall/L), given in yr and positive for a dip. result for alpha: 8.5 yr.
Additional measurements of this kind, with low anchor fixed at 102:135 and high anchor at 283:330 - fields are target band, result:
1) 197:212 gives 0.79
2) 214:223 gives 1.40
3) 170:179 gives 0.99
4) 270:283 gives -1.79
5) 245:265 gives 2.59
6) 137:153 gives -0.02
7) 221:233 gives 3.89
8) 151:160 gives -0.37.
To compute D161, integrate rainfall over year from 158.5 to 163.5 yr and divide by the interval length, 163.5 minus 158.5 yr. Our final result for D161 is 3.82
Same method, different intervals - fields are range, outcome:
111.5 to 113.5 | 3.8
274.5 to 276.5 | 3.69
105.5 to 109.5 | 3.59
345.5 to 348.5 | 3.55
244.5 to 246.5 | 3.09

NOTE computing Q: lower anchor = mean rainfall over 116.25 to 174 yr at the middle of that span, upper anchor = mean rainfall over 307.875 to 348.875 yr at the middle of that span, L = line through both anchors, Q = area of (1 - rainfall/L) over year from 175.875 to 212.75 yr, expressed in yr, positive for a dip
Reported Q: 5.7 yr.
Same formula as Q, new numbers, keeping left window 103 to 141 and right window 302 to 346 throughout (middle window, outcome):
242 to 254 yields 1.1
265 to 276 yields -1.9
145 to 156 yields -0.6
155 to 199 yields 4.2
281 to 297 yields 0.6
